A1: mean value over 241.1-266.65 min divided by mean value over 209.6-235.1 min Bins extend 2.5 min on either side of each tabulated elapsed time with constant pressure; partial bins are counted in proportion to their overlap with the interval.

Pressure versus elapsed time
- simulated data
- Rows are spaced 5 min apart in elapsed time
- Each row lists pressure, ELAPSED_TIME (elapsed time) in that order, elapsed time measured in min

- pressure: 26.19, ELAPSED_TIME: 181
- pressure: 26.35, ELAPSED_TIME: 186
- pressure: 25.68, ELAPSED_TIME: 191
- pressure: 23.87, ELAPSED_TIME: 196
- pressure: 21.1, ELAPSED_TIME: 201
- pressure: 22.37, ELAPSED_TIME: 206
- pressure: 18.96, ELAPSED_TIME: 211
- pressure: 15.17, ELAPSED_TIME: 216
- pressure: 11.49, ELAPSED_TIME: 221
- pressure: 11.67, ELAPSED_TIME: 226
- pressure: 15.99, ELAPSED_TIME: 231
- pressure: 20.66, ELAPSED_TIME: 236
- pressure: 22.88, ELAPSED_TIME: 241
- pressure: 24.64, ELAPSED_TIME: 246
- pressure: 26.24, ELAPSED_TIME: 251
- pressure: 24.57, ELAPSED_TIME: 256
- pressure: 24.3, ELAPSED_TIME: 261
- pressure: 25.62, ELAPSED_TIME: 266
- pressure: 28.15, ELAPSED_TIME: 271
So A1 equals 1.7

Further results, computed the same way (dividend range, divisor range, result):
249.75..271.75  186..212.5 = 1.12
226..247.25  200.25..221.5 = 1.09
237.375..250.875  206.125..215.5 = 1.26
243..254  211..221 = 1.66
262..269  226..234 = 1.71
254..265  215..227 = 1.95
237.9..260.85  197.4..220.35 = 1.29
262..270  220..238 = 1.71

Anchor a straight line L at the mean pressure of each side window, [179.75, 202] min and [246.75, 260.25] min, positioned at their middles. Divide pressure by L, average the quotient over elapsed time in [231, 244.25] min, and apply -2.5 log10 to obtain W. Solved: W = 0.20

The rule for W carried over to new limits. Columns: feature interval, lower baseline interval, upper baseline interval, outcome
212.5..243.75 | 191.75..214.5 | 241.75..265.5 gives 0.38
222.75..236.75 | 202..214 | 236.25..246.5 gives 0.40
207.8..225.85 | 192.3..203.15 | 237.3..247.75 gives 0.47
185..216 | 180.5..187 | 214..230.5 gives -0.09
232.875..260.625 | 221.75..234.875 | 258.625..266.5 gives -0.19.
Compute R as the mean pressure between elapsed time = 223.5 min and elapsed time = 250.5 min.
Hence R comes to 19.7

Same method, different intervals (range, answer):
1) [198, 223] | 18.1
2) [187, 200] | 24.5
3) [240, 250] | 24.3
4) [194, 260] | 20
